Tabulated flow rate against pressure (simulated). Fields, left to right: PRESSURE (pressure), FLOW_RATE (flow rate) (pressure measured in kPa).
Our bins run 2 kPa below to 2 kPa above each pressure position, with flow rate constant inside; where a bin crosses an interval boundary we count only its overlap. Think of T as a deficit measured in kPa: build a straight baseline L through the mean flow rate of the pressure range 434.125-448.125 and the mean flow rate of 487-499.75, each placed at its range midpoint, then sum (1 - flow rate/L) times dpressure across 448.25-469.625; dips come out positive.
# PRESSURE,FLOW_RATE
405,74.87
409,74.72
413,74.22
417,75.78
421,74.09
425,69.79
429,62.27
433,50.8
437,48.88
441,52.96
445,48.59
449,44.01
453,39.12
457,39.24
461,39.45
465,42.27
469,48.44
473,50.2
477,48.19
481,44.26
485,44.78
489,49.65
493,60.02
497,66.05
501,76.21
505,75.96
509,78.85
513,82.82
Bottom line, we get 4.64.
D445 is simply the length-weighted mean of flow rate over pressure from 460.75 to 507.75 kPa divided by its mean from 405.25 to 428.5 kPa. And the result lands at 0.75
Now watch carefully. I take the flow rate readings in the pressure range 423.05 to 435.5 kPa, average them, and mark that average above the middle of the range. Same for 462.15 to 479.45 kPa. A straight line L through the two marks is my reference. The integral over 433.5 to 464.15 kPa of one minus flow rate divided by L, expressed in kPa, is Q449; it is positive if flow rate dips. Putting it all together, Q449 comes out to 5.3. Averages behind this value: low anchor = 60.4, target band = 44.8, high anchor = 46.8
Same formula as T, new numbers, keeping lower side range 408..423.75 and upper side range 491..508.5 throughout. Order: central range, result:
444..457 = 5.4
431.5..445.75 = 4.5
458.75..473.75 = 5.7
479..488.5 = 3.4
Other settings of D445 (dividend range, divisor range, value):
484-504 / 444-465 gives 1.46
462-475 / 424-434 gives 0.76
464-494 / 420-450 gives 0.86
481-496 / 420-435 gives 0.81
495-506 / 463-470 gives 1.61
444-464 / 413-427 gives 0.57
